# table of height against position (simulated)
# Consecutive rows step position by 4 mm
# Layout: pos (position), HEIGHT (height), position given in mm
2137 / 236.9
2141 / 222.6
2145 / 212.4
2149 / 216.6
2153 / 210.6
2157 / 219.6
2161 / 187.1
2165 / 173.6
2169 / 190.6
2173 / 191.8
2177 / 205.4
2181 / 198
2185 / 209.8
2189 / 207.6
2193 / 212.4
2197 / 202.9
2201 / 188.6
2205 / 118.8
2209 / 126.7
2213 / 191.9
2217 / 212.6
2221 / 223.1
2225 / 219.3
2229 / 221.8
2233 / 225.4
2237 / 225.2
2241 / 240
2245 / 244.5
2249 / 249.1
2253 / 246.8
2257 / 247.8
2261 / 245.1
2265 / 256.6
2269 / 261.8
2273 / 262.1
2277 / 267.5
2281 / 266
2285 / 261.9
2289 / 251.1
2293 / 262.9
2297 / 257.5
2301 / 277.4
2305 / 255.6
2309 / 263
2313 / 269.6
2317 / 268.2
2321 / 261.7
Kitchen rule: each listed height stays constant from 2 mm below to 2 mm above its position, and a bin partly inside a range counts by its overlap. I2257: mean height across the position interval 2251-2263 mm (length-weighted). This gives 247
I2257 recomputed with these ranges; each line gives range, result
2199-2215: 156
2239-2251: 245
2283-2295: 259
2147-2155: 214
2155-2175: 193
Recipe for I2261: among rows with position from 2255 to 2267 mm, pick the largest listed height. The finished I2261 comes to 256.6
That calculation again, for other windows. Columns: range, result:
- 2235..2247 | 244.5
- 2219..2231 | 223.1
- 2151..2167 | 219.6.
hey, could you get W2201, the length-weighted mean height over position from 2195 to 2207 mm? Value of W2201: 170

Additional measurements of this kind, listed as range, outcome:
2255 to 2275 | 255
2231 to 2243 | 230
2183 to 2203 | 204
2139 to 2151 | 217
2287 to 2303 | 262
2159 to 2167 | 180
